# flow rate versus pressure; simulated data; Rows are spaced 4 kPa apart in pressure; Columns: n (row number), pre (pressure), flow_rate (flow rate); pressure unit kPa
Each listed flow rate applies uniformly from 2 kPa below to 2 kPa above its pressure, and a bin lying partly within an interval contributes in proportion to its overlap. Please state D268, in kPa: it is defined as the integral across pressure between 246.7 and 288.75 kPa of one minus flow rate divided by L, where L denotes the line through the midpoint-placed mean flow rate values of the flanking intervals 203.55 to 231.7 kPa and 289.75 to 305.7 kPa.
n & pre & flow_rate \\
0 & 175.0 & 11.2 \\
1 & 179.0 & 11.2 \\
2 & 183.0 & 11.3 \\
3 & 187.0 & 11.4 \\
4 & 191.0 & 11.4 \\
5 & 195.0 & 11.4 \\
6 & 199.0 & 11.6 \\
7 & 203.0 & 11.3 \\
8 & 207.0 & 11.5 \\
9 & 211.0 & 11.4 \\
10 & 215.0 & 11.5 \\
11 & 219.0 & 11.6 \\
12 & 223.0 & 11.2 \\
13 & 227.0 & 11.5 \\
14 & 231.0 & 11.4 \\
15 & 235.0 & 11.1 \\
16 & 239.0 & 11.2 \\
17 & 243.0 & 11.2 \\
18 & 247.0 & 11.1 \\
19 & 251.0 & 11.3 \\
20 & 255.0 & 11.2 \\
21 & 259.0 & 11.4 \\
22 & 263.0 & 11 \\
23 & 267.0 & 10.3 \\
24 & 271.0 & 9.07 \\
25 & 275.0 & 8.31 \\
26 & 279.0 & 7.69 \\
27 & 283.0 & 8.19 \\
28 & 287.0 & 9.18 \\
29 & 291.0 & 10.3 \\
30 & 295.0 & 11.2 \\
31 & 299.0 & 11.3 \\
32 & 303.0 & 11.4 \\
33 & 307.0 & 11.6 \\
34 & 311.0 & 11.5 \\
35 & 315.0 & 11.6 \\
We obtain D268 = 5.2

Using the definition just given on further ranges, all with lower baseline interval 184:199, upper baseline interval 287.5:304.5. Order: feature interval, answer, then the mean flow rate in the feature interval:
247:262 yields -0.2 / 11.3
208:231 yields -0.3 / 11.4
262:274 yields 1.2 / 9.9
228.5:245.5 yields -0.1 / 11.2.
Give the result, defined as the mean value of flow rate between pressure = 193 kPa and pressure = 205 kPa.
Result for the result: 11.4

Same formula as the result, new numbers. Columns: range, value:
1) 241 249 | 11.1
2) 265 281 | 8.84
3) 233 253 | 11.2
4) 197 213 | 11.4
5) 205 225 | 11.4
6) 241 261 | 11.2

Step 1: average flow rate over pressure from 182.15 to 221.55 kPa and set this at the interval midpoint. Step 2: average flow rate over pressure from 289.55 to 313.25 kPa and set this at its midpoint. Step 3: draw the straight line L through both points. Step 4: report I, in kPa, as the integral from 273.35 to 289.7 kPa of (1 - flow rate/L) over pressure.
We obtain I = 4.1 kPa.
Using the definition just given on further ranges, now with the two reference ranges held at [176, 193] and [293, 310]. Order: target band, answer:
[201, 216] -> -0.12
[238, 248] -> 0.16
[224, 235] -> -0.02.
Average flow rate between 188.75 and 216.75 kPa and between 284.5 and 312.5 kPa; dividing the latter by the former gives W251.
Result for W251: 0.9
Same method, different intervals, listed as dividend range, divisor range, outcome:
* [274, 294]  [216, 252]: 0.79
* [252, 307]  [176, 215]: 0.89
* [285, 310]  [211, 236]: 0.95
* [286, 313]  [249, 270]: 1.00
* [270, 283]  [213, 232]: 0.72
